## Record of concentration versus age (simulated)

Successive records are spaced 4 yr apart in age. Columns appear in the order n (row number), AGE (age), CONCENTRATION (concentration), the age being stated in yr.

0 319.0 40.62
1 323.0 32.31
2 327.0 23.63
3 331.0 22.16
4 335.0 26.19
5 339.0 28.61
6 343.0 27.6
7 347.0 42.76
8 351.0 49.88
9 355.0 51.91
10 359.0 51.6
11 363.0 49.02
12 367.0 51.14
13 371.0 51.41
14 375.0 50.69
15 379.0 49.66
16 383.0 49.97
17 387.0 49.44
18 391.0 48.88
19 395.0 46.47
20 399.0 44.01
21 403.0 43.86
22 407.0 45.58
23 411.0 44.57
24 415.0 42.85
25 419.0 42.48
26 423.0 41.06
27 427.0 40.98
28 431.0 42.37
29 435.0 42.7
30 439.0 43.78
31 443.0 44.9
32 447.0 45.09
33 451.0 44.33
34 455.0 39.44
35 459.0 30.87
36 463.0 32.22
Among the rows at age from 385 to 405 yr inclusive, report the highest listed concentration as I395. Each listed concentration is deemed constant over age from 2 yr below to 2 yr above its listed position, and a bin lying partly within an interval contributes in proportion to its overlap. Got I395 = 49.44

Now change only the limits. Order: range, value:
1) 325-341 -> 28.61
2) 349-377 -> 51.91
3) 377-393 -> 49.97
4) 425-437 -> 42.7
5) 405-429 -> 45.58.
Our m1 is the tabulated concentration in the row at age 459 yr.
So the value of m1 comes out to 30.87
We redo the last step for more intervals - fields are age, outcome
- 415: 42.85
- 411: 44.57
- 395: 46.47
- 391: 48.88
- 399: 44.01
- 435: 42.7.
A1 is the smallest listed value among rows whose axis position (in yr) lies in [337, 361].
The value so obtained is 27.6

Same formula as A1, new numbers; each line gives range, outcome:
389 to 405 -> 43.86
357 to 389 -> 49.02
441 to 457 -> 39.44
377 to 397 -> 46.47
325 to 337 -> 22.16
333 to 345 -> 26.19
